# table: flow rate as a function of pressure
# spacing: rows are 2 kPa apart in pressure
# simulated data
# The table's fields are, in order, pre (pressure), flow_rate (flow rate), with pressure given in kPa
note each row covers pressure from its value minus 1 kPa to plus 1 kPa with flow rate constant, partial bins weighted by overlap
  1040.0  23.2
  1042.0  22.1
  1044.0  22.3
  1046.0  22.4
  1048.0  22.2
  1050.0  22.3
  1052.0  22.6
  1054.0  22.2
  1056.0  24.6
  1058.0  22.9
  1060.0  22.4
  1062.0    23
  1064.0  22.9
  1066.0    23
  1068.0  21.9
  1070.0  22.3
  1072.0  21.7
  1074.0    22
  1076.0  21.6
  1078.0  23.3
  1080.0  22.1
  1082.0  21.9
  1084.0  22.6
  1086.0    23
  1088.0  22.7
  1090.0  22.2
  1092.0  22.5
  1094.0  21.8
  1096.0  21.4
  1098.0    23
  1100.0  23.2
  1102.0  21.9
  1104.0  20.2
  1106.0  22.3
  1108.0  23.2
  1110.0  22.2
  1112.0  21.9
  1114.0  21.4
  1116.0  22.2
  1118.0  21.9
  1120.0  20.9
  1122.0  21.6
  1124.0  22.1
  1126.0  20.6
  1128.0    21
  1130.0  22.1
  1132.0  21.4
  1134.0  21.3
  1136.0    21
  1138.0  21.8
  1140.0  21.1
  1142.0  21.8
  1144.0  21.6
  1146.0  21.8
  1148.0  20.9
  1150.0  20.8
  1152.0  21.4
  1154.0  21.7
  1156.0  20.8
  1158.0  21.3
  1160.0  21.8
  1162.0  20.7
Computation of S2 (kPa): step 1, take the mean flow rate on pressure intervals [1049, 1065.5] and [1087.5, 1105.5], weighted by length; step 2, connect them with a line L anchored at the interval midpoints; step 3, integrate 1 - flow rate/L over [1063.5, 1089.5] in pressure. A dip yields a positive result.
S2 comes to 0.1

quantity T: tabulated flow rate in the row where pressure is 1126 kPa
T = 20.6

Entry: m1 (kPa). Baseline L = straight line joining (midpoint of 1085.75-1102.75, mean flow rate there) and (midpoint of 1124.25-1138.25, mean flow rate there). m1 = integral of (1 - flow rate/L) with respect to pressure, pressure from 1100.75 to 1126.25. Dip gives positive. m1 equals 0.1 kPa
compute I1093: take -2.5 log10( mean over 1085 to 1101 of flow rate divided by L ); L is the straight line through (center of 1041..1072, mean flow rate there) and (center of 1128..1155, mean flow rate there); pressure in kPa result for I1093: -0.019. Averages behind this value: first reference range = 22.6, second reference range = 21.4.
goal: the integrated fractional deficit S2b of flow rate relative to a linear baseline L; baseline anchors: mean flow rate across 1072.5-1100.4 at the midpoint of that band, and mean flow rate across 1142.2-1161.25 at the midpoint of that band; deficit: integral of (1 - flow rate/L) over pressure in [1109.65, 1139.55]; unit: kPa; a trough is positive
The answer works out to 0.3 kPa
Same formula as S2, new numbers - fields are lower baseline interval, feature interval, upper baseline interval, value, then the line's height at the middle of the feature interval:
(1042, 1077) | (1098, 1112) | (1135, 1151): -0.2 kPa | 21.9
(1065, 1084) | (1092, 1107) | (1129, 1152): -0.1 kPa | 21.9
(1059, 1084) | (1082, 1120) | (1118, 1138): -0.5 kPa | 21.8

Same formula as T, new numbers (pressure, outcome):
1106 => 22.3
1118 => 21.9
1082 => 21.9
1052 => 22.6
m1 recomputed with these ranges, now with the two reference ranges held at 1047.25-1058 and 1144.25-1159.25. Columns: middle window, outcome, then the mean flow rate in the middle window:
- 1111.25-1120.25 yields 0.0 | 21.7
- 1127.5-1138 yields 0.1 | 21.4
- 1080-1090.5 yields -0.1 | 22.5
